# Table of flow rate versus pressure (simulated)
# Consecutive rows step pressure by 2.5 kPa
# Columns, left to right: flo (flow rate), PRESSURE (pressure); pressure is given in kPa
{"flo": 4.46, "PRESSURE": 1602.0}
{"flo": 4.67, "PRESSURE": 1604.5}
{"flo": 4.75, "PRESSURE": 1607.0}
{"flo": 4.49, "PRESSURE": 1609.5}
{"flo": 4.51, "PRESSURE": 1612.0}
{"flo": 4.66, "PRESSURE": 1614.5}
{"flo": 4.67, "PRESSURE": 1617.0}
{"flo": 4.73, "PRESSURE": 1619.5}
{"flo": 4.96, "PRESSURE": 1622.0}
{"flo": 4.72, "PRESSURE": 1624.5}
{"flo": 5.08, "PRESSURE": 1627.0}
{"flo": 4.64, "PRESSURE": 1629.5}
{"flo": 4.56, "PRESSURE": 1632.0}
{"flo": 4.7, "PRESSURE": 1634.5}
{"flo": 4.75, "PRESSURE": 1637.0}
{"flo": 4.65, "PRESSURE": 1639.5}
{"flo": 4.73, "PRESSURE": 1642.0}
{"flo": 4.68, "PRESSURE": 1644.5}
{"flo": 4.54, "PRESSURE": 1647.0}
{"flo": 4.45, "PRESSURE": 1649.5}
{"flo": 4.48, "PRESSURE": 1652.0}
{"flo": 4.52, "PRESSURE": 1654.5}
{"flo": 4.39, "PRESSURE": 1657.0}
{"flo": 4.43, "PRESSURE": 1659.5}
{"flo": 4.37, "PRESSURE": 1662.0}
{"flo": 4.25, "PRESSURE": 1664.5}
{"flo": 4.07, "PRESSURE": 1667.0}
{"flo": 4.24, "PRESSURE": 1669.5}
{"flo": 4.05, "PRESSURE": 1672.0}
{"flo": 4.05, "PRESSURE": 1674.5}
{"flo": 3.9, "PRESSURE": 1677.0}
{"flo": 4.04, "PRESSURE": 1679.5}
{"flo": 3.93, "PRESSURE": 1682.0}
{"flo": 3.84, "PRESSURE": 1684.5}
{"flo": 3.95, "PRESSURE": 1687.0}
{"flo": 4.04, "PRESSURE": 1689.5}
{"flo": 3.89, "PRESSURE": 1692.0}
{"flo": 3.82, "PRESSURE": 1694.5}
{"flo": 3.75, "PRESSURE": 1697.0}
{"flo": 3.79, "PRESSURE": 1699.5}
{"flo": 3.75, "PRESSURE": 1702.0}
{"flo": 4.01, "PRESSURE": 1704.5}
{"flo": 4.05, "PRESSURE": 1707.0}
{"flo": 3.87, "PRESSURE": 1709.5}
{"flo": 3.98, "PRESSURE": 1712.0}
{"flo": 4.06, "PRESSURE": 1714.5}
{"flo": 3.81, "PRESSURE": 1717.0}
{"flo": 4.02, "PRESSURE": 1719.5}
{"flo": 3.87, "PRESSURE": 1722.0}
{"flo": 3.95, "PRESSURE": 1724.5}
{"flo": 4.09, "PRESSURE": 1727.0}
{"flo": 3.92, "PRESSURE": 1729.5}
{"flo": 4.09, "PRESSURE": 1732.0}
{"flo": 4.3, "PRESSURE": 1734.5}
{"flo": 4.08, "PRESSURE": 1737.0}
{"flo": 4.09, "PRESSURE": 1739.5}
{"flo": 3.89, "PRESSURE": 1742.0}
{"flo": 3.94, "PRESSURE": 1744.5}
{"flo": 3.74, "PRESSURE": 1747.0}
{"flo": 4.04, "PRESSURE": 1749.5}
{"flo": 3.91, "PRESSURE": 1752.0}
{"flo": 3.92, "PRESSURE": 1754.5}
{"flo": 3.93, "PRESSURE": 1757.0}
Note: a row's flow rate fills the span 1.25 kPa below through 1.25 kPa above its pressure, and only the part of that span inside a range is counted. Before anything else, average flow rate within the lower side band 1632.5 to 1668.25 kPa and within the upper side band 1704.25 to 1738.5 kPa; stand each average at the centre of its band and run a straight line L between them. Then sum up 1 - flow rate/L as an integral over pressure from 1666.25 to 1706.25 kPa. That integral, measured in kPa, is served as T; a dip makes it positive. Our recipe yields 2.9 kPa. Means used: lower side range 4.5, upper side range 4.01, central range 3.94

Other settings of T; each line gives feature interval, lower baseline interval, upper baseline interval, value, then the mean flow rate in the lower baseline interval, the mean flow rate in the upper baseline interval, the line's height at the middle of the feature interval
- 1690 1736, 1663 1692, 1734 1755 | 0.64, 4.03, 3.98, 4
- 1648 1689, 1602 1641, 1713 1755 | 2.01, 4.7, 3.98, 4.4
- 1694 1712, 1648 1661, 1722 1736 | 1.37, 4.45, 4.05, 4.19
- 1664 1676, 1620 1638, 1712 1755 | 0.92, 4.77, 3.98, 4.46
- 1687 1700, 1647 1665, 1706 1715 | 0.79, 4.43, 3.98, 4.12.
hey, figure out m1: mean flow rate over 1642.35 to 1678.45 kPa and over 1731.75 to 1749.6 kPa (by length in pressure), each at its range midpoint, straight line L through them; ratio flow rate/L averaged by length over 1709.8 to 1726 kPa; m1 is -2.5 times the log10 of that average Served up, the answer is 0.04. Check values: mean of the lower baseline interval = 4.32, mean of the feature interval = 3.95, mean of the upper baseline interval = 4.02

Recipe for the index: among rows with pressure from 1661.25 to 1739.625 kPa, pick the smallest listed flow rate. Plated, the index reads 3.75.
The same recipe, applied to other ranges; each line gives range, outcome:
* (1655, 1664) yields 4.37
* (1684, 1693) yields 3.84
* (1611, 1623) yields 4.51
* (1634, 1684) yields 3.9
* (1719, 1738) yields 3.87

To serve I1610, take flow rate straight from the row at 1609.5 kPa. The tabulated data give 4.49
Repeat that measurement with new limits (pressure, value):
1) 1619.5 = 4.73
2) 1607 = 4.75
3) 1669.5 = 4.24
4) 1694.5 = 3.82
